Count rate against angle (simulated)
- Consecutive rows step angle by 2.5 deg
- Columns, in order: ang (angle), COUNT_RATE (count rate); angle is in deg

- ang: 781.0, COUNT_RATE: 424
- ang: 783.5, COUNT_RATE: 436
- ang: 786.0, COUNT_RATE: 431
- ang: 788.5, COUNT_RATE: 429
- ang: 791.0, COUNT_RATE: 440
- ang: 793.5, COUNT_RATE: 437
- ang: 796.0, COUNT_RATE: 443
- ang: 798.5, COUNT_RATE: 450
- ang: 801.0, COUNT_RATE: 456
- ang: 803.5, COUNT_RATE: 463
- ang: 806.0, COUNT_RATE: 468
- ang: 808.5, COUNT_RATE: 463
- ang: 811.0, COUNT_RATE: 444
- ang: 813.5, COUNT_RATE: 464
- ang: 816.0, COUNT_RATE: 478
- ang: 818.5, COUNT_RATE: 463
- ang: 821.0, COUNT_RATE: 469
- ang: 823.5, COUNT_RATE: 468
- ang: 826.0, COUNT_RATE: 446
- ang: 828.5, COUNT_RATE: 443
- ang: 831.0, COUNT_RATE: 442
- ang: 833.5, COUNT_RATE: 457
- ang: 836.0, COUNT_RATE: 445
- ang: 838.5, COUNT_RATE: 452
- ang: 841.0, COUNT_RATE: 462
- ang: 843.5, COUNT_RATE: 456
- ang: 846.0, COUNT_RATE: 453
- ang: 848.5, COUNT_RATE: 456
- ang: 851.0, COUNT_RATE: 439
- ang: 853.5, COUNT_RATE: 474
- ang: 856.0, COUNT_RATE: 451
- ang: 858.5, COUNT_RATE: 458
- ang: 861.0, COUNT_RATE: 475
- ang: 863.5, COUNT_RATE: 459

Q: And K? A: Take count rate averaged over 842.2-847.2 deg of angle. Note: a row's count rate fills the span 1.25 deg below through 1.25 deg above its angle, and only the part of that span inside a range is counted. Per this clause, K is 455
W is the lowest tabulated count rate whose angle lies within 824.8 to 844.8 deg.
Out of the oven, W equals 442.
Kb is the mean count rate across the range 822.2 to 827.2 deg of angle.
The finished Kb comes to 457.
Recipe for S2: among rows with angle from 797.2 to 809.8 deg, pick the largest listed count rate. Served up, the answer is 468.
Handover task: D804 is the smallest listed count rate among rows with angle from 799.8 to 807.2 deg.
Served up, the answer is 456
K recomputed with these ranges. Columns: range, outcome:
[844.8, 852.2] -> 449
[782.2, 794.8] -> 435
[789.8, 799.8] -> 443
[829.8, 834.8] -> 450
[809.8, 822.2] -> 464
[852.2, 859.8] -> 461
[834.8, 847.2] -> 454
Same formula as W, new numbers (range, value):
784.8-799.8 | 429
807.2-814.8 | 444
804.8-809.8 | 463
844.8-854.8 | 439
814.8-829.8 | 443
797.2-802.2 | 450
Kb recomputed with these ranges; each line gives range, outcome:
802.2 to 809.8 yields 464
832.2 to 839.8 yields 451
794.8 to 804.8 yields 453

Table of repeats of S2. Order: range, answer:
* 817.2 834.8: 469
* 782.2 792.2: 440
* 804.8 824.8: 478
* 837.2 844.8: 462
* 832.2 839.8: 457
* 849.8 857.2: 474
